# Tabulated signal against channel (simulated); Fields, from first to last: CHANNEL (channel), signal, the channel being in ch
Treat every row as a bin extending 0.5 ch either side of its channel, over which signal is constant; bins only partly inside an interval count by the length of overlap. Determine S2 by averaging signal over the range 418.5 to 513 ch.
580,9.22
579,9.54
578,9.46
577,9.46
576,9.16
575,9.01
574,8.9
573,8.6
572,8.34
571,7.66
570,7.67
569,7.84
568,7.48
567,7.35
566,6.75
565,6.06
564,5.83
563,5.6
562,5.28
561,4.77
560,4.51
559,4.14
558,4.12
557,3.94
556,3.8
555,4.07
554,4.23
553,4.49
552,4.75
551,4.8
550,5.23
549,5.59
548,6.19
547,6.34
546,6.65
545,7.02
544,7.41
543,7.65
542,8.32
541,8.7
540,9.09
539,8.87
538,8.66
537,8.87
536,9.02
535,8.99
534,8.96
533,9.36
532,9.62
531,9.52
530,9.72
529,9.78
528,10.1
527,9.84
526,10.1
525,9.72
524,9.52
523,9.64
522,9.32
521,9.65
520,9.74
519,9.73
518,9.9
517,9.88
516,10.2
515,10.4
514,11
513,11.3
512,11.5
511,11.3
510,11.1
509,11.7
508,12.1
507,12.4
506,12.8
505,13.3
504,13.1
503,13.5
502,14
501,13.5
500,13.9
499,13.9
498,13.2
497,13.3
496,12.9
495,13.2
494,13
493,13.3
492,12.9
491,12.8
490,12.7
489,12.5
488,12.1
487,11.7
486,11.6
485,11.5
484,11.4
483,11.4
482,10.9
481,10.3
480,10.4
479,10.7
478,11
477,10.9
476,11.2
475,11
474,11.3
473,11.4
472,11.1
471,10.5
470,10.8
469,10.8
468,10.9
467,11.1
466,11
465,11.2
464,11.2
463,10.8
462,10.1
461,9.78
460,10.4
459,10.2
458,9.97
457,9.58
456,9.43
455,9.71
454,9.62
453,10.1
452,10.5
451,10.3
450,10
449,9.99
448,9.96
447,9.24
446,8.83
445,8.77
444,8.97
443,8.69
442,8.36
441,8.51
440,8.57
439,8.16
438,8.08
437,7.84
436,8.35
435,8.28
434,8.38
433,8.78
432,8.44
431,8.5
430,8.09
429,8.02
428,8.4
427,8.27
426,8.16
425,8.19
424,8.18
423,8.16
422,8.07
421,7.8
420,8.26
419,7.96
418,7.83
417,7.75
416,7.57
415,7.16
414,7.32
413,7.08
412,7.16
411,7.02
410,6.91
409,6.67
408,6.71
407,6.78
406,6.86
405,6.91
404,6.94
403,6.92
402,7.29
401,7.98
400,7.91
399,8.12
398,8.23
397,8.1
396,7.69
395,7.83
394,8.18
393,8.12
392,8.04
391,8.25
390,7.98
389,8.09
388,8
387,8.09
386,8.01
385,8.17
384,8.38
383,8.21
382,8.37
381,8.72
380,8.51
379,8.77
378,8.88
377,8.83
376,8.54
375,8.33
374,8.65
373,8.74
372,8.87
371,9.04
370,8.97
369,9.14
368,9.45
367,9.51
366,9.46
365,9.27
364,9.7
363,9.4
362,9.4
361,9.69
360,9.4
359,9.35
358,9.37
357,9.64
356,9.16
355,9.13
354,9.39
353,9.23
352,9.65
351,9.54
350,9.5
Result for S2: 10.5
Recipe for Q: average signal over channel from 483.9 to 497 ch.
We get 12.5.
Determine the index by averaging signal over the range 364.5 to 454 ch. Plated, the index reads 8.29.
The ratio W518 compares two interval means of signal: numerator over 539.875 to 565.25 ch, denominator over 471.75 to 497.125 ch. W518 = 0.48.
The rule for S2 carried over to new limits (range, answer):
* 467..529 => 11.5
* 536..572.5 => 6.37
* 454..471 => 10.4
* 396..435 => 7.71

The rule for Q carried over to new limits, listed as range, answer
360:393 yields 8.73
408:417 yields 7.12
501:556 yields 9.23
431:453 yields 8.92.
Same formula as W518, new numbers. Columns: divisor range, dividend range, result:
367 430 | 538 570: 0.76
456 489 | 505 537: 0.94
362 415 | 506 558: 1.06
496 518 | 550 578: 0.51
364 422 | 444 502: 1.39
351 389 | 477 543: 1.23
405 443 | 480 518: 1.55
